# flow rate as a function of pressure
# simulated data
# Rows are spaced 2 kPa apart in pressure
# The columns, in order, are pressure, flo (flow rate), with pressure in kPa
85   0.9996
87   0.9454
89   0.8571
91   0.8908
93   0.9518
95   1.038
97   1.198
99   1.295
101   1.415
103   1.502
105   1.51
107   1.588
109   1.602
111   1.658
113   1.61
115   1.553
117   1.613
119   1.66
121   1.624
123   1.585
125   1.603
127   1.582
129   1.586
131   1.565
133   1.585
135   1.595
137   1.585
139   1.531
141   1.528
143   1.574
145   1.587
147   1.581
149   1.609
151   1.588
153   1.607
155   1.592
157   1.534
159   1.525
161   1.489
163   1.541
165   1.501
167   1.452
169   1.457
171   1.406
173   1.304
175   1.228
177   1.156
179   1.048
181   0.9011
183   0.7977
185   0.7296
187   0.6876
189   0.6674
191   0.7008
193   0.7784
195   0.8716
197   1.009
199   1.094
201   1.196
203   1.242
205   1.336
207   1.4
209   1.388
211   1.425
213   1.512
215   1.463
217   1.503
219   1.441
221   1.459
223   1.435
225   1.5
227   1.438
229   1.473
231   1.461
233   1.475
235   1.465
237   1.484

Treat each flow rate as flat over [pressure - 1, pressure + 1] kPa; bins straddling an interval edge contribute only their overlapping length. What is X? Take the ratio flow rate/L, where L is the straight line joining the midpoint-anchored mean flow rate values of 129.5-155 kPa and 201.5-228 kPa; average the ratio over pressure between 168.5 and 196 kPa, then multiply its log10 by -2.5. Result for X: 0.468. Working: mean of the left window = 1.58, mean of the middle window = 0.972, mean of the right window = 1.42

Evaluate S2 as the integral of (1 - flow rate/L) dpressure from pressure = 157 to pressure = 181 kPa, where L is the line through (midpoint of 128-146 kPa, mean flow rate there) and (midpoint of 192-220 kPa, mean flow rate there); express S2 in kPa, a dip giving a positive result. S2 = 1.2 kPa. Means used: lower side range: 1.57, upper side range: 1.26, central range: 1.36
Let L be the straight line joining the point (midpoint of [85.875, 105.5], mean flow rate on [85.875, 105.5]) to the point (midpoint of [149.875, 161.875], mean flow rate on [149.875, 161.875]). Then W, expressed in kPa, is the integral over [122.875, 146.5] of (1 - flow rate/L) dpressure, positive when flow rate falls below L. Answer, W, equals -2.7 kPa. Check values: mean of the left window 1.15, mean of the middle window 1.58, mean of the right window 1.56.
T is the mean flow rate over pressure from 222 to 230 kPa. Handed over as 1.46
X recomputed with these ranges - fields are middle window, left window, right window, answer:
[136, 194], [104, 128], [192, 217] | 0.09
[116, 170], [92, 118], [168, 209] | -0.24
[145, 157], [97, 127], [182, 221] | -0.17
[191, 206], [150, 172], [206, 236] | 0.37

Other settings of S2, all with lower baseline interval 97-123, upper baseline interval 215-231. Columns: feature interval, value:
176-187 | 4.3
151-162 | -0.3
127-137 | -0.4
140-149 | -0.3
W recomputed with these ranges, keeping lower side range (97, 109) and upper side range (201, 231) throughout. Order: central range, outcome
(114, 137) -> -2.4 kPa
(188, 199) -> 4.6 kPa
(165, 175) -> 0.3 kPa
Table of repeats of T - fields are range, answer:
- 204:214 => 1.41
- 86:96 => 0.937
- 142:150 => 1.59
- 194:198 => 0.94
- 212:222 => 1.48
